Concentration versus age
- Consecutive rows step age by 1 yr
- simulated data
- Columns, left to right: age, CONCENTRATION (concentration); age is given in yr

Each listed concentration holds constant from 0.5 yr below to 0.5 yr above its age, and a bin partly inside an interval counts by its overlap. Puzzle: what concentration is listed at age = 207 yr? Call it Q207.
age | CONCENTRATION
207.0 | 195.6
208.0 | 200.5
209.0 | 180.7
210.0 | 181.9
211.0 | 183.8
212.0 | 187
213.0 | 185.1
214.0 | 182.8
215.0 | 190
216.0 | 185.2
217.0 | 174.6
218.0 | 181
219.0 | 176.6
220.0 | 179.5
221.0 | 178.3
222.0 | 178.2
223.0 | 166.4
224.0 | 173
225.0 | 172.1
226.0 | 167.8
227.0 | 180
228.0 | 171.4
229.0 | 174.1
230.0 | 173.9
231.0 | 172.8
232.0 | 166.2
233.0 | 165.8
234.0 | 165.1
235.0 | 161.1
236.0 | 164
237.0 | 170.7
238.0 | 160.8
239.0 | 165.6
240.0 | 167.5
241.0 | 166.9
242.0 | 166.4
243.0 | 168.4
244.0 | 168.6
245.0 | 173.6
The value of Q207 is 195.6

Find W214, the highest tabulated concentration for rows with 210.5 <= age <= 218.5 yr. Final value 190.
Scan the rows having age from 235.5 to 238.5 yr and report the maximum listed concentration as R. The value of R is 170.7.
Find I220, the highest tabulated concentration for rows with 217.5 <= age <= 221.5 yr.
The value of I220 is 181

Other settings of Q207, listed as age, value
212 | 187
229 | 174.1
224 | 173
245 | 173.6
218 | 181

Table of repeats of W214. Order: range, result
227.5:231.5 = 174.1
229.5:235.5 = 173.9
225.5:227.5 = 180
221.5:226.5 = 178.2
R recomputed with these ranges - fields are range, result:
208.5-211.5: 183.8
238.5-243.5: 168.4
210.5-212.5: 187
